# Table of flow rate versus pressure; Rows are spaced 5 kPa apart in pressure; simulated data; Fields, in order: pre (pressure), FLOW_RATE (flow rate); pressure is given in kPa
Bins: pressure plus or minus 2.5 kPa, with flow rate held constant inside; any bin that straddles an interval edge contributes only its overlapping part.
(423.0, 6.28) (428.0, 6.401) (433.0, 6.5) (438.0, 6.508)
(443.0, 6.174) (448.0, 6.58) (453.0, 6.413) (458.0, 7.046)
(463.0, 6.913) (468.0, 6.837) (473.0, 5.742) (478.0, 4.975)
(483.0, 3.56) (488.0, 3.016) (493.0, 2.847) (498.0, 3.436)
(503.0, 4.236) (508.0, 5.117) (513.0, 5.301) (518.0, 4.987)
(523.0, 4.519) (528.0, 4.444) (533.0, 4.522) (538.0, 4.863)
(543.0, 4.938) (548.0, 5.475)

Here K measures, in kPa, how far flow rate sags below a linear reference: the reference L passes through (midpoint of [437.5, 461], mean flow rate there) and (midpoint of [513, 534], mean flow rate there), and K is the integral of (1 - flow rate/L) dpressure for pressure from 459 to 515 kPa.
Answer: 8.6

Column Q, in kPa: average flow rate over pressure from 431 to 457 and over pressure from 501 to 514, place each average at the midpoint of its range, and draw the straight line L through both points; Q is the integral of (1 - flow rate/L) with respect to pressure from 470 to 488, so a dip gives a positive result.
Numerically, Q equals 3.3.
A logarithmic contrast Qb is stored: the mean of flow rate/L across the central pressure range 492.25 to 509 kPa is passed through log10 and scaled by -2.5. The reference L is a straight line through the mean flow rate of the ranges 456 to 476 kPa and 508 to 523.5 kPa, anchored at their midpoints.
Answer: 0.36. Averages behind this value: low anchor 6.58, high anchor 5.02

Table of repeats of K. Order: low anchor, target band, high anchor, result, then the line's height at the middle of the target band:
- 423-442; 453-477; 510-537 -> -2.8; 5.83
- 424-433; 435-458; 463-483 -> -1.4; 6.12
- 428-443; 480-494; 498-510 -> 4.8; 4.9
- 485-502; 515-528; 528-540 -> -1.6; 4.2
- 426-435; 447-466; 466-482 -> -2.6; 5.95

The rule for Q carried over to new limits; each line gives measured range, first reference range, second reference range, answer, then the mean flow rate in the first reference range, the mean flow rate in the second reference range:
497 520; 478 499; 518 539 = -3.78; 3.41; 4.61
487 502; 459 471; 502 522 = 6.40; 6.85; 4.93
